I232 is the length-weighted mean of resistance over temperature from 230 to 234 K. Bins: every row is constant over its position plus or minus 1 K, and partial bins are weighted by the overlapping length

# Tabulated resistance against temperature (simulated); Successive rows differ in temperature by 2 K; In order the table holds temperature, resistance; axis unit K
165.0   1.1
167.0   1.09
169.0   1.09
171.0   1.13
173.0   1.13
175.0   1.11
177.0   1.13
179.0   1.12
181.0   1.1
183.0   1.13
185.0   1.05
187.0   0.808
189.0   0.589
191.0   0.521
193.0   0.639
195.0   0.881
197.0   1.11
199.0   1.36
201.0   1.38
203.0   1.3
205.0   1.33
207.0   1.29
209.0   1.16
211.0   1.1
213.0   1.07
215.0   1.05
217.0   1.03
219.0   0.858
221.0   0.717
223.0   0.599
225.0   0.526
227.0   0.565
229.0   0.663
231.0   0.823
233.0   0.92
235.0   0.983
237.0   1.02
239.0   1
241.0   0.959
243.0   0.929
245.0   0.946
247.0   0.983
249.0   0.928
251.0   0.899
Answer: 0.871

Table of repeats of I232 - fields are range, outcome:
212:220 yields 1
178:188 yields 1.04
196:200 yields 1.24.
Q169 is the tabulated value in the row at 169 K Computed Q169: 1.09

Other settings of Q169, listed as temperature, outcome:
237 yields 1.02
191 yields 0.521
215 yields 1.05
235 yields 0.983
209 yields 1.16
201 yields 1.38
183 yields 1.13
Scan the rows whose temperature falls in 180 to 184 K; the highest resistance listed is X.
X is 1.13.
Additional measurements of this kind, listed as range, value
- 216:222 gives 1.03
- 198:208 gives 1.38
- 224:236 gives 0.983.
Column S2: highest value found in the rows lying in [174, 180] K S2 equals 1.13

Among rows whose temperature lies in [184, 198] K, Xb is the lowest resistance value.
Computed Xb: 0.521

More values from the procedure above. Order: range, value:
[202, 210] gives 1.16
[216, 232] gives 0.526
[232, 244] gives 0.92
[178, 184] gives 1.1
